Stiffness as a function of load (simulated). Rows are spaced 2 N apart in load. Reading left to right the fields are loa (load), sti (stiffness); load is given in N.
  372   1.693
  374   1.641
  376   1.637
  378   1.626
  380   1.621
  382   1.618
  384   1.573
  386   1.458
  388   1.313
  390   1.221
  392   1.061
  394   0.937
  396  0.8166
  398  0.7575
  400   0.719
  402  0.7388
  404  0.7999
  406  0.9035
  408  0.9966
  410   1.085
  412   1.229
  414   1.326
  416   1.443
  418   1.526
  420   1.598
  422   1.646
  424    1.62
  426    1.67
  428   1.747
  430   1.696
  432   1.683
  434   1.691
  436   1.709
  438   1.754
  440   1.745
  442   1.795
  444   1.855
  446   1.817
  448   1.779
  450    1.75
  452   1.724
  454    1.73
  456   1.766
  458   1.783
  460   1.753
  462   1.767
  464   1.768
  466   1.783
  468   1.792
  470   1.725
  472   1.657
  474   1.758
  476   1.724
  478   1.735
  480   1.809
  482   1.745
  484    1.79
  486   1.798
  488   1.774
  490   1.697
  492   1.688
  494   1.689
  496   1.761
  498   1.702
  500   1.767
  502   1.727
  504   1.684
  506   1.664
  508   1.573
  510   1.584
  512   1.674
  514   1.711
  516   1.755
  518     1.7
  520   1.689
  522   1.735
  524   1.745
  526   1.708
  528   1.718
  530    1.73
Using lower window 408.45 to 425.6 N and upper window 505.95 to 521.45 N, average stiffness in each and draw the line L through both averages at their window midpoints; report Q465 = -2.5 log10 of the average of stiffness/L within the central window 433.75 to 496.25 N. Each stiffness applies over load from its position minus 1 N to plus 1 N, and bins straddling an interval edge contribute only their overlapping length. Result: -0.14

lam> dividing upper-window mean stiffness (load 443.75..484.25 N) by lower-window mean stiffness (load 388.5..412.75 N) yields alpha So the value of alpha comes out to 1.87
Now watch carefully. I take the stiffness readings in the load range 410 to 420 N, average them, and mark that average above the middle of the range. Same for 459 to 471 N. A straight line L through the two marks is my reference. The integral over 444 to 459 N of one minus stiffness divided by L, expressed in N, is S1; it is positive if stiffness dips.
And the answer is -1.0 N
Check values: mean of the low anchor 1.37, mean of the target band 1.77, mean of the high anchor 1.76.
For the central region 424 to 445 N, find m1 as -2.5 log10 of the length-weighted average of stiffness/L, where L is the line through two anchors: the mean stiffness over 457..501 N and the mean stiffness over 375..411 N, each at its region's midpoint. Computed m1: -0.196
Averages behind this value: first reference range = 1.16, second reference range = 1.75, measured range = 1.73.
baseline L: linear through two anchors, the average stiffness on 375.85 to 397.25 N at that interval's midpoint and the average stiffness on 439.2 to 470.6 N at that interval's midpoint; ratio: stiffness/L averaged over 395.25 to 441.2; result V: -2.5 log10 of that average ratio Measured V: 0.155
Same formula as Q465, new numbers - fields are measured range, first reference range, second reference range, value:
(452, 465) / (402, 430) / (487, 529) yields -0.17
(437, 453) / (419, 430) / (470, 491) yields -0.05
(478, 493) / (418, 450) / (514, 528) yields -0.02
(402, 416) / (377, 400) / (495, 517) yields 0.24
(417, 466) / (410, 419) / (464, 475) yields -0.12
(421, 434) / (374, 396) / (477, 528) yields -0.12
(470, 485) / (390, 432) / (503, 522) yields -0.15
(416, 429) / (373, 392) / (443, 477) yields 0.01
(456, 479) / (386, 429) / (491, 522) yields -0.17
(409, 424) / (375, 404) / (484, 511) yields -0.07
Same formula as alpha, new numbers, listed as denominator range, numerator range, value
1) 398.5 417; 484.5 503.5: 1.70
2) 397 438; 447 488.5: 1.31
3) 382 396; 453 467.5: 1.41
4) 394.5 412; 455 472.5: 2.01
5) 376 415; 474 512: 1.48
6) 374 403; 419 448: 1.39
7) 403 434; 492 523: 1.20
